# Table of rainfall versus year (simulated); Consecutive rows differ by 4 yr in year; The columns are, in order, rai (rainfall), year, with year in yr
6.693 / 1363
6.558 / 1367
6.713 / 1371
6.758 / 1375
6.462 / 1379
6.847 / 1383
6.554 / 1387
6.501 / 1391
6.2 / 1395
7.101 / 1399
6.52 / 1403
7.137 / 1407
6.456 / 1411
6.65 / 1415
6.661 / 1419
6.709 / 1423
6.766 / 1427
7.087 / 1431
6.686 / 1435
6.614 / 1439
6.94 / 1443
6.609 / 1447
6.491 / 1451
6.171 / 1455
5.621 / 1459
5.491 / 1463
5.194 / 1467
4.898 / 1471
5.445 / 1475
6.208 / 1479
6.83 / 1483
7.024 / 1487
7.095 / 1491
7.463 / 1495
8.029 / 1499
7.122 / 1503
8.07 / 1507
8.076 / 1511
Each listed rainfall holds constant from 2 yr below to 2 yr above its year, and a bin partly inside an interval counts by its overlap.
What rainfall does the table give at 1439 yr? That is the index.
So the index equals 6.614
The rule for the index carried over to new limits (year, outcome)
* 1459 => 5.621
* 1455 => 6.171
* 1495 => 7.463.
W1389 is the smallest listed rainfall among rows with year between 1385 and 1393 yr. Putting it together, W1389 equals 6.501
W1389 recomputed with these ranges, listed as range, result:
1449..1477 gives 4.898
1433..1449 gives 6.609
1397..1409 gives 6.52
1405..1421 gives 6.456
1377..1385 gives 6.462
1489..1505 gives 7.095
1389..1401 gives 6.2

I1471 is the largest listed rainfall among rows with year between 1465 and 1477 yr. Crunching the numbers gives 5.445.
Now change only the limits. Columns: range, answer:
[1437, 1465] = 6.94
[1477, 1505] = 8.029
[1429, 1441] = 7.087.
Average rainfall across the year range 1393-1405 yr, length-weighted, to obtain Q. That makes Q 6.61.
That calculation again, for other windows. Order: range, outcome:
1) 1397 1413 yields 6.8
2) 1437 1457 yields 6.56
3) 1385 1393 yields 6.53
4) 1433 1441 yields 6.65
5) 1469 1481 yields 5.52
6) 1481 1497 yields 7.1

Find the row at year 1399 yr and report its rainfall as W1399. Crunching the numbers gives 7.101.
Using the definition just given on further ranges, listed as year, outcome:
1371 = 6.713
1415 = 6.65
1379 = 6.462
